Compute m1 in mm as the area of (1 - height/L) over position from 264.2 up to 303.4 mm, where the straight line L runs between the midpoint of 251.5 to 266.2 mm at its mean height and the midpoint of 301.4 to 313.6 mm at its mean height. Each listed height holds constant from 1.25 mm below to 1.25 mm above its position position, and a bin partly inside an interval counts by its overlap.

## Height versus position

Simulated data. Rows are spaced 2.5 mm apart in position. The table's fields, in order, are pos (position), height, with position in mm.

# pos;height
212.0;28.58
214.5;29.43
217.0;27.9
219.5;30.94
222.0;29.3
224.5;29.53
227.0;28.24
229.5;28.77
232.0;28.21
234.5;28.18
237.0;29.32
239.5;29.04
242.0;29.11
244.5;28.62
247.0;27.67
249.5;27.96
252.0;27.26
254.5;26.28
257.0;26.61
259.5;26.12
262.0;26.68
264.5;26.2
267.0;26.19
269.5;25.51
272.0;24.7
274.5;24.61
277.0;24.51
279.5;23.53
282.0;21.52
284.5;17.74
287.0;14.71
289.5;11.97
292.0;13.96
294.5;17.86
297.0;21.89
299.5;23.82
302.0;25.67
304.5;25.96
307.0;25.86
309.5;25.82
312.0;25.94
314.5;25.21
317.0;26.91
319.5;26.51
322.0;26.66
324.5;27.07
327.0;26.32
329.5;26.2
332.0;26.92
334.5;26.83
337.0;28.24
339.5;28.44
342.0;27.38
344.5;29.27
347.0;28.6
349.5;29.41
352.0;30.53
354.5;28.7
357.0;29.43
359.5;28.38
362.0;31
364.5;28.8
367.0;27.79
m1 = 7.1 mm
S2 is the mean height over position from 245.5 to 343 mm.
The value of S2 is 24.6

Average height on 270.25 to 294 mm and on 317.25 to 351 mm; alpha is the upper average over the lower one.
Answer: 1.4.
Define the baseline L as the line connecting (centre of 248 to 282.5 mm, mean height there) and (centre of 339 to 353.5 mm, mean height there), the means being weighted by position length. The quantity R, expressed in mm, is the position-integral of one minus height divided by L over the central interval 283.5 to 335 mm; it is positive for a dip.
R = 7.9 mm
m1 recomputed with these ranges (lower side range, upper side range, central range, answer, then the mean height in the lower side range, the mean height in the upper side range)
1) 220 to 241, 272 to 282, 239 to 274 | -1.0 mm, 28.9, 23.9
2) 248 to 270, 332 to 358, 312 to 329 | 1.0 mm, 26.6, 28.6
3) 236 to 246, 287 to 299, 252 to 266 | -1.0 mm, 29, 16.7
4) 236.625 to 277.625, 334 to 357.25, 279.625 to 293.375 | 5.4 mm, 26.8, 28.7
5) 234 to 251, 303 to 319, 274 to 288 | 3.1 mm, 28.6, 26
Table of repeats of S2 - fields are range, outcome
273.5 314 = 21.6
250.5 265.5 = 26.6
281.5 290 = 16.4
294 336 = 25.5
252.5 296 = 22.4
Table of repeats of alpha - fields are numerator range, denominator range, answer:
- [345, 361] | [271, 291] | 1.44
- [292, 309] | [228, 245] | 0.80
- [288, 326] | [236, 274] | 0.86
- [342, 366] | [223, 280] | 1.08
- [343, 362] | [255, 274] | 1.13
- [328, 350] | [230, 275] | 1.02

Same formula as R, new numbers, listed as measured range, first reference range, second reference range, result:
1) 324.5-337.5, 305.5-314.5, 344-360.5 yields 0.3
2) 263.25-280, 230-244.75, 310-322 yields 1.5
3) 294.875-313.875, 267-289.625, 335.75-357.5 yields -0.2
